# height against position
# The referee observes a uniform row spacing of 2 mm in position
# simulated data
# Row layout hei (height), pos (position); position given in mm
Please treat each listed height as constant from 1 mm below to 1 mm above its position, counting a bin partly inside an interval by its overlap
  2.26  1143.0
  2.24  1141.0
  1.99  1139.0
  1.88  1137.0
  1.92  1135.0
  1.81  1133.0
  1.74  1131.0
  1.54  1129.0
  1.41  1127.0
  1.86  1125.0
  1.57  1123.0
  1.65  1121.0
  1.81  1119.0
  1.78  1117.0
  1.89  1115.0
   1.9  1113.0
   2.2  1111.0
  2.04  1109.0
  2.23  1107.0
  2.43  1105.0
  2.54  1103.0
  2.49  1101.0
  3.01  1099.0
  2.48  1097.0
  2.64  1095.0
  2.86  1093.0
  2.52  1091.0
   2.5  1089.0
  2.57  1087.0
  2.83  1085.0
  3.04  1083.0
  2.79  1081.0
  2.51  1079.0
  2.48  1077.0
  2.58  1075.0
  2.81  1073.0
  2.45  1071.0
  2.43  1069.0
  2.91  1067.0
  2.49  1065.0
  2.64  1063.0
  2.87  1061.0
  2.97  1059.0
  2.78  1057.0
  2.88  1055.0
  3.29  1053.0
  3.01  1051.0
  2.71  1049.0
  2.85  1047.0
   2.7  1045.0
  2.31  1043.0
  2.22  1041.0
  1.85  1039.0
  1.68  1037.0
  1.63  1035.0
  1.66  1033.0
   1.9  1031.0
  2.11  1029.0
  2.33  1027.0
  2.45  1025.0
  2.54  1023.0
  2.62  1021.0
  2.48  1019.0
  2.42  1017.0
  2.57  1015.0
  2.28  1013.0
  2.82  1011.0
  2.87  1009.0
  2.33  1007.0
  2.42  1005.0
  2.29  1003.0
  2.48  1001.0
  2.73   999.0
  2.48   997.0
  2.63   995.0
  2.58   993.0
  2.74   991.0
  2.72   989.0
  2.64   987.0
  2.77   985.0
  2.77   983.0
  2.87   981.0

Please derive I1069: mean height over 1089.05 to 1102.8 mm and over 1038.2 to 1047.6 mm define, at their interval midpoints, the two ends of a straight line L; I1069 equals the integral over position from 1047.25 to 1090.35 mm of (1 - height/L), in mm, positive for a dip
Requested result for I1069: -4.03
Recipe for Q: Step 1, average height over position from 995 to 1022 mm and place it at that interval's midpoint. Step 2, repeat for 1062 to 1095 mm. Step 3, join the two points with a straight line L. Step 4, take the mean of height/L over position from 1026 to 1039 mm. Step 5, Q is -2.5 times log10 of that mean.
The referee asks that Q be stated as 0.34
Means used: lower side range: 2.53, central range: 1.88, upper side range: 2.65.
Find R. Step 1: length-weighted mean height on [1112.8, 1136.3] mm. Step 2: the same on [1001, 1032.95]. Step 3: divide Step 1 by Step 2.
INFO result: 0.72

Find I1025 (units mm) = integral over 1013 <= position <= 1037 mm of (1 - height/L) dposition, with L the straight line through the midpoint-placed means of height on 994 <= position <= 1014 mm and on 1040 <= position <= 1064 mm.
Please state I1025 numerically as 3.7 mm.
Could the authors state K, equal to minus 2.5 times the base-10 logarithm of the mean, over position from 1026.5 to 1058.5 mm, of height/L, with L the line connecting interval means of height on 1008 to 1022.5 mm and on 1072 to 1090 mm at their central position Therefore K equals 0.11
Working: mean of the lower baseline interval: 2.58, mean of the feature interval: 2.38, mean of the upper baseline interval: 2.68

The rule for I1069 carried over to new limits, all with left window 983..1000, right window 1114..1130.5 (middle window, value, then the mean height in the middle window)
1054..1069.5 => -4.4 mm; 2.76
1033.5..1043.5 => 1.8 mm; 1.91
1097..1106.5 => -3.8 mm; 2.58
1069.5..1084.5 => -4.7 mm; 2.66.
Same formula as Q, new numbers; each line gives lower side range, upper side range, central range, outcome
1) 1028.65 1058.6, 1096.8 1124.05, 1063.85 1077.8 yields -0.14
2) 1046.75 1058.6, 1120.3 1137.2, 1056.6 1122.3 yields -0.07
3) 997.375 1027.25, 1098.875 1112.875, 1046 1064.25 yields -0.18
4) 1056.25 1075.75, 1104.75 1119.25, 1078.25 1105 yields -0.15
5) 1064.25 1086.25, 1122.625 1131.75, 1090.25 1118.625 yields -0.12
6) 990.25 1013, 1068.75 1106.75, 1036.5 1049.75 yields 0.11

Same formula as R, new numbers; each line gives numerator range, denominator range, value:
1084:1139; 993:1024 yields 0.85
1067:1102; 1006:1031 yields 1.08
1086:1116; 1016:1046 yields 1.10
